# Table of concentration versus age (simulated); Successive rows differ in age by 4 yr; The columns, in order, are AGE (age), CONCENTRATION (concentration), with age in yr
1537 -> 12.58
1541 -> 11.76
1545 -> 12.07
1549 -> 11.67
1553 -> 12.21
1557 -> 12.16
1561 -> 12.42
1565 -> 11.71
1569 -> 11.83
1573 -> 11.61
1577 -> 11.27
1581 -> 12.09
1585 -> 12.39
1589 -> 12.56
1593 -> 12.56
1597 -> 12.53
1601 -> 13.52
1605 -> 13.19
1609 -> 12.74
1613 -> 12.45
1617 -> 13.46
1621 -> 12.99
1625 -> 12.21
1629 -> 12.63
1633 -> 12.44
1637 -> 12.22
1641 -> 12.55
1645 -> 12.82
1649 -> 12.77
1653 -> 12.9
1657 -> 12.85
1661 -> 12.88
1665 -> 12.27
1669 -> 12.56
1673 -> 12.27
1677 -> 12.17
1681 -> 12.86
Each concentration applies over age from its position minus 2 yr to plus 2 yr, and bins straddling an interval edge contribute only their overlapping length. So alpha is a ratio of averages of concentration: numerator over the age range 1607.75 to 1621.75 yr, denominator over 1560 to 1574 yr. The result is 1.1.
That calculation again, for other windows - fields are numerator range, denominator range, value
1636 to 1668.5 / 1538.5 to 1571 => 1.06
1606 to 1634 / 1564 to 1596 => 1.06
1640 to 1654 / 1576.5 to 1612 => 1.01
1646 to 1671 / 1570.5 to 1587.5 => 1.07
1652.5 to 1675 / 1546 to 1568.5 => 1.05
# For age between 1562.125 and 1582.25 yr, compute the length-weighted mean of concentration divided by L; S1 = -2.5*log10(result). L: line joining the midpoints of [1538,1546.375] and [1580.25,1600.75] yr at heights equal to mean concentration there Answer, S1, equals 0.055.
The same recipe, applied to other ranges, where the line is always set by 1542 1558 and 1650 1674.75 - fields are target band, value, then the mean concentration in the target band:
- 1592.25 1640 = -0.03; 12.7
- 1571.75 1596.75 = 0.01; 12.1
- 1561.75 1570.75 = 0.02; 11.9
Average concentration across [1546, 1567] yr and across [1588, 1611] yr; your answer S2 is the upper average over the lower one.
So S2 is 1.1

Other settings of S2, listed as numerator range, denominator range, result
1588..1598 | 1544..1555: 1.05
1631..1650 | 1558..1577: 1.06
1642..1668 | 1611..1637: 1.01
